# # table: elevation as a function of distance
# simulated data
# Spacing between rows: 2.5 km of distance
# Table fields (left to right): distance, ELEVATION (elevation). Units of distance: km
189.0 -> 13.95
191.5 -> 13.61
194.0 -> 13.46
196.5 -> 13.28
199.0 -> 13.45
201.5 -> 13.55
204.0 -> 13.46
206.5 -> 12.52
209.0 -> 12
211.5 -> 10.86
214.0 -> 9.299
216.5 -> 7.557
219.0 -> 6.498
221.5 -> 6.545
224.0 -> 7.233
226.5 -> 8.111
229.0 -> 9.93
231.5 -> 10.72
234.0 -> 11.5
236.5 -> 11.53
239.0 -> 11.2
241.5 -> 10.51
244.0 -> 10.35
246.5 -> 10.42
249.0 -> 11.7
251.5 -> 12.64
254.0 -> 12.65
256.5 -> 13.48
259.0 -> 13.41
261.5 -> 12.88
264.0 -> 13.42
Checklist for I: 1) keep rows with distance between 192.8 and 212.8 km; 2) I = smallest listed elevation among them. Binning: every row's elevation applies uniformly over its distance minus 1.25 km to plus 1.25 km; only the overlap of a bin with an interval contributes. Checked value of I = 10.86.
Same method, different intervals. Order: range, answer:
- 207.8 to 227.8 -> 6.498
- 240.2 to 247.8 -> 10.35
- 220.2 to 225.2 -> 6.545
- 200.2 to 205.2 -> 13.46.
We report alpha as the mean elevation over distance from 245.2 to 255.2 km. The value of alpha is 11.8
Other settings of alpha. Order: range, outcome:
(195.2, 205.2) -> 13.4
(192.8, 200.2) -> 13.4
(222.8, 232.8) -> 9.02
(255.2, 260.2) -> 13.4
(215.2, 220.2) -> 7.06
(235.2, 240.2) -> 11.4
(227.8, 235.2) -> 10.7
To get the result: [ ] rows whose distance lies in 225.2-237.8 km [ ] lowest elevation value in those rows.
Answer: 8.111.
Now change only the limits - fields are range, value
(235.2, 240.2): 11.2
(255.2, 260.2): 13.41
